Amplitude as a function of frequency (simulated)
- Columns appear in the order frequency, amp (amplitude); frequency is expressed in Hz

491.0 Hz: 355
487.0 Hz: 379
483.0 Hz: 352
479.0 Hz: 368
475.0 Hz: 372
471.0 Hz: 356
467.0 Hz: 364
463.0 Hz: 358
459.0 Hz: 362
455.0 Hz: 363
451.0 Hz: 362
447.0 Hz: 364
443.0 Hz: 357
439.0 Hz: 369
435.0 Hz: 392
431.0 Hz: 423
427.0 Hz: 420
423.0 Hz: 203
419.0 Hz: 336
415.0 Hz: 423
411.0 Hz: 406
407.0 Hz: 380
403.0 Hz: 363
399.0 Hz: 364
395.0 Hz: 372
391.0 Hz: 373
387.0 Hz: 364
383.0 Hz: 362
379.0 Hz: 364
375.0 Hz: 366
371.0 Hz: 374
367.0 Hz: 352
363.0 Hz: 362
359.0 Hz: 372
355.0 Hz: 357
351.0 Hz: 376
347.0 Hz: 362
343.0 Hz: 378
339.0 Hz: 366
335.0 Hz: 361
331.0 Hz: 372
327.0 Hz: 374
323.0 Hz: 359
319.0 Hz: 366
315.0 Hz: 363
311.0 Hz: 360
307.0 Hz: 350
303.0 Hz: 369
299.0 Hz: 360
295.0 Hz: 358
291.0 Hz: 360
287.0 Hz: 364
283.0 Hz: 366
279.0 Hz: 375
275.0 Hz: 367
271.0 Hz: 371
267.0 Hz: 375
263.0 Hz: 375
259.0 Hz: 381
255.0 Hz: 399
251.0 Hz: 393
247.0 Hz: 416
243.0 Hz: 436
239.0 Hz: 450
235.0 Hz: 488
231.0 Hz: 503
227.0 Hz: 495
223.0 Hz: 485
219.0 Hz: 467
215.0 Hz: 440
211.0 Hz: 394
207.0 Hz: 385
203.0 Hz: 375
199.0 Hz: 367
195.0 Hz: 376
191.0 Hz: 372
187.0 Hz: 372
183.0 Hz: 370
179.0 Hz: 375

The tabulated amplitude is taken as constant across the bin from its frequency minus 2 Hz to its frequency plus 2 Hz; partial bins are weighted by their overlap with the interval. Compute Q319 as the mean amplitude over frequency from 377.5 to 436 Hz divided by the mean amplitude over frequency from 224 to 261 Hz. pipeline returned 0.84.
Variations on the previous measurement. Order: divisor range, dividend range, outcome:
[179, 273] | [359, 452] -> 0.89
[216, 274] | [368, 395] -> 0.85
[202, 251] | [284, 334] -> 0.82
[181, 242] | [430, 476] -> 0.87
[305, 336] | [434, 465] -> 1.01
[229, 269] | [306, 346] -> 0.87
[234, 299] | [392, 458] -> 0.95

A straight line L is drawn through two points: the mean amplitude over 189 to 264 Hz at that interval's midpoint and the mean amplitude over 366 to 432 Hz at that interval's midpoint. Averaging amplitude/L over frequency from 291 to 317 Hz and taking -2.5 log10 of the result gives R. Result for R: 0.11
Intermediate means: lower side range 422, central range 360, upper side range 367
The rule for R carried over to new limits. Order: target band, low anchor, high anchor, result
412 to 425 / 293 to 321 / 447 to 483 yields 0.110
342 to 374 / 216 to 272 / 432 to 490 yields 0.089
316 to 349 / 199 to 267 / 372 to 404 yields 0.060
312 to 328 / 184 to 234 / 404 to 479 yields 0.086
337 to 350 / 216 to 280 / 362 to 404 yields 0.038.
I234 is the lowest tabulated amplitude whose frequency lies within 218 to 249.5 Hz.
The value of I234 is 416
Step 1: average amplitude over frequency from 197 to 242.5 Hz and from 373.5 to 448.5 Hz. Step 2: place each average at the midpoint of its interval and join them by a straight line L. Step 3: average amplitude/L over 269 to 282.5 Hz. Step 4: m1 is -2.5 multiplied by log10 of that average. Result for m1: 0.135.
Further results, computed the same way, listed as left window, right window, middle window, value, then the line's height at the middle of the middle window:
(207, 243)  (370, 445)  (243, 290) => 0.15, 439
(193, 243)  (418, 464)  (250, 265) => 0.10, 422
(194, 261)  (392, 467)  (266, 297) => 0.12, 411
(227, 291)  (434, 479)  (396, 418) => -0.03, 375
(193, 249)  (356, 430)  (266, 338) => 0.10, 402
